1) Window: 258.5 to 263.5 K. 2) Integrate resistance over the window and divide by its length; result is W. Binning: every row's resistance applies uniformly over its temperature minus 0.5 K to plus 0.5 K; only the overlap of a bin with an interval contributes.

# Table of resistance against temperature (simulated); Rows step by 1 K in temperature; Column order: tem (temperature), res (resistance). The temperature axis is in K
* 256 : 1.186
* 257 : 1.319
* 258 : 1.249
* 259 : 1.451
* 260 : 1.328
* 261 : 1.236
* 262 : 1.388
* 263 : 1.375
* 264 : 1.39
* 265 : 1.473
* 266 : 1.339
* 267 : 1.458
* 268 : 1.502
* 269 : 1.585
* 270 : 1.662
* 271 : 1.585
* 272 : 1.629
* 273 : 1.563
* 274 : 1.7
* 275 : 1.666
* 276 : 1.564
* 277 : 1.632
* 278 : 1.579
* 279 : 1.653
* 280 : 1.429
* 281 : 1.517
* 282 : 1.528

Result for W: 1.36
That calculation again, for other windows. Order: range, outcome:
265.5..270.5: 1.51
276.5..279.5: 1.62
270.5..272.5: 1.61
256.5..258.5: 1.28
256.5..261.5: 1.32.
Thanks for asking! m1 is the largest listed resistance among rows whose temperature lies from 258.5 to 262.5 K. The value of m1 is 1.451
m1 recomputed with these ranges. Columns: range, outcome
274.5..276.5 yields 1.666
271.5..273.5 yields 1.629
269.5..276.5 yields 1.7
